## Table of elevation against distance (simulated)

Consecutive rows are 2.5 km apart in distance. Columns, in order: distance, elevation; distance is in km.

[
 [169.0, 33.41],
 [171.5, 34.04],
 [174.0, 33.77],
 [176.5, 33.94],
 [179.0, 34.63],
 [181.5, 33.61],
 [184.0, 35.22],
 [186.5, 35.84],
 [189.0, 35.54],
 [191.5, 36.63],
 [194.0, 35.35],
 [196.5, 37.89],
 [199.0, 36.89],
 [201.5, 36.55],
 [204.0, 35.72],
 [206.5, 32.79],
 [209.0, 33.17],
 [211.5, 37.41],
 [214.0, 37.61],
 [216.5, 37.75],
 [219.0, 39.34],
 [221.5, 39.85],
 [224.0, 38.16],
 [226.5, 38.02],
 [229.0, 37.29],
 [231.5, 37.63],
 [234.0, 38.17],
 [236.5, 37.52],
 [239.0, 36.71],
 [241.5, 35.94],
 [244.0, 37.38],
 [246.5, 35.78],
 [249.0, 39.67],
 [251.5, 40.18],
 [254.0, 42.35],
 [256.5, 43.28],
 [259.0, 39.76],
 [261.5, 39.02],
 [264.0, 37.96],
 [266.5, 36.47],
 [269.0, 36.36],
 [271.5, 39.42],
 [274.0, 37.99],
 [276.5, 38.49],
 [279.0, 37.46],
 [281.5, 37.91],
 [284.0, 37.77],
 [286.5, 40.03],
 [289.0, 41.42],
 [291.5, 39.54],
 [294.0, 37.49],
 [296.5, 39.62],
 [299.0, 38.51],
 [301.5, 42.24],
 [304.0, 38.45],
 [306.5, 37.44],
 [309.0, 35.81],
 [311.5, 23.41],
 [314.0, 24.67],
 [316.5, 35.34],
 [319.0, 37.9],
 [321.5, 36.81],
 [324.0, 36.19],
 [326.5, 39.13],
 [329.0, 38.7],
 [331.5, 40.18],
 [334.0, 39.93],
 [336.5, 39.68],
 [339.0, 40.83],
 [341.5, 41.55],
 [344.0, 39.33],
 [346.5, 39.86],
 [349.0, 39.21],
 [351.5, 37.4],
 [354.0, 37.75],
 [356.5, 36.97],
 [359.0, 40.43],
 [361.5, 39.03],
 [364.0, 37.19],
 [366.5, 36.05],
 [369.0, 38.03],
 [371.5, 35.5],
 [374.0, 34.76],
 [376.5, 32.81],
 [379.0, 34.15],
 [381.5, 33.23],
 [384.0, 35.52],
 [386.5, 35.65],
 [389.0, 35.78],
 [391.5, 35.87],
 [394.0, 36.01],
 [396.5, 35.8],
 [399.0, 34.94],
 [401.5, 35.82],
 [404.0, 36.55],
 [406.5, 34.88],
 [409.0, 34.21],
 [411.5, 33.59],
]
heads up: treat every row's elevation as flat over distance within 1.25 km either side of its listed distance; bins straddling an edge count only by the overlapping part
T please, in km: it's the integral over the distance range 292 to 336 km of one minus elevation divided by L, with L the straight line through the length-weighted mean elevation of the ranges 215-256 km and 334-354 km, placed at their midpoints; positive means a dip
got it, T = 2.9 km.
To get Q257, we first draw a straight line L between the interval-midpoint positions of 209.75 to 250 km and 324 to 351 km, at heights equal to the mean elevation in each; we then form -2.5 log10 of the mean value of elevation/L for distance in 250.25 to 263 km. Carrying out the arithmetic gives -0.07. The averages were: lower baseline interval 37.7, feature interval 40.9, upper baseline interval 39.6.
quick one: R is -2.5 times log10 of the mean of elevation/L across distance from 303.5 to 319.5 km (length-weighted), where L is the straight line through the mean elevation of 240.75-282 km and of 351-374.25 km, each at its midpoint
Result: 0.16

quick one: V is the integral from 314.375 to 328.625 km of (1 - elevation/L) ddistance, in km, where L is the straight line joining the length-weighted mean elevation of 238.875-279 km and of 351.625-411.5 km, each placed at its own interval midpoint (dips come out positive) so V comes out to 0.3 km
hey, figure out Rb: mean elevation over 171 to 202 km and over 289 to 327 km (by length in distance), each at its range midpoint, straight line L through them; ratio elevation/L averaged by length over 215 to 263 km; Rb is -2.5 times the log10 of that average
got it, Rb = -0.08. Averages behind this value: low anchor 35.4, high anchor 36.3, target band 38.6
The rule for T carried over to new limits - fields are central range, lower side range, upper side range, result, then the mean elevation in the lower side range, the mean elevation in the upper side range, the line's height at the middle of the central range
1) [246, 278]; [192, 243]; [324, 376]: -1.3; 37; 38.4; 37.5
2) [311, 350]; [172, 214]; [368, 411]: -2.2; 35.4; 35.2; 35.3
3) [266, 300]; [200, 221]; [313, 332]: -2.1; 36.4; 36.1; 36.2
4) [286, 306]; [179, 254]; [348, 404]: -1.6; 36.9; 36.3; 36.6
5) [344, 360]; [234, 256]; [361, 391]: -1.1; 38.4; 35.6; 36.1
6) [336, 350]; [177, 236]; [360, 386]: -1.7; 36.5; 35.7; 35.8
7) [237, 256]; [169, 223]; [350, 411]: -1.4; 35.8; 36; 35.9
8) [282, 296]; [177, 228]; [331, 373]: -0.5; 36.4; 38.7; 37.7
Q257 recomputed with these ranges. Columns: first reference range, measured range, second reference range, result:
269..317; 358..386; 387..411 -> 0.00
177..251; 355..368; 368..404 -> -0.07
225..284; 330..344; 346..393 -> -0.09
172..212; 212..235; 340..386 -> -0.08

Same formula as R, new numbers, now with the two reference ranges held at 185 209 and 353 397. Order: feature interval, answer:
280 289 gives -0.09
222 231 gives -0.06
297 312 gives -0.02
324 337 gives -0.09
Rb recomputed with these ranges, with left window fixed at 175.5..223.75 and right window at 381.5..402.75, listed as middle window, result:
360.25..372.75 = -0.05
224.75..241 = -0.04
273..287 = -0.07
